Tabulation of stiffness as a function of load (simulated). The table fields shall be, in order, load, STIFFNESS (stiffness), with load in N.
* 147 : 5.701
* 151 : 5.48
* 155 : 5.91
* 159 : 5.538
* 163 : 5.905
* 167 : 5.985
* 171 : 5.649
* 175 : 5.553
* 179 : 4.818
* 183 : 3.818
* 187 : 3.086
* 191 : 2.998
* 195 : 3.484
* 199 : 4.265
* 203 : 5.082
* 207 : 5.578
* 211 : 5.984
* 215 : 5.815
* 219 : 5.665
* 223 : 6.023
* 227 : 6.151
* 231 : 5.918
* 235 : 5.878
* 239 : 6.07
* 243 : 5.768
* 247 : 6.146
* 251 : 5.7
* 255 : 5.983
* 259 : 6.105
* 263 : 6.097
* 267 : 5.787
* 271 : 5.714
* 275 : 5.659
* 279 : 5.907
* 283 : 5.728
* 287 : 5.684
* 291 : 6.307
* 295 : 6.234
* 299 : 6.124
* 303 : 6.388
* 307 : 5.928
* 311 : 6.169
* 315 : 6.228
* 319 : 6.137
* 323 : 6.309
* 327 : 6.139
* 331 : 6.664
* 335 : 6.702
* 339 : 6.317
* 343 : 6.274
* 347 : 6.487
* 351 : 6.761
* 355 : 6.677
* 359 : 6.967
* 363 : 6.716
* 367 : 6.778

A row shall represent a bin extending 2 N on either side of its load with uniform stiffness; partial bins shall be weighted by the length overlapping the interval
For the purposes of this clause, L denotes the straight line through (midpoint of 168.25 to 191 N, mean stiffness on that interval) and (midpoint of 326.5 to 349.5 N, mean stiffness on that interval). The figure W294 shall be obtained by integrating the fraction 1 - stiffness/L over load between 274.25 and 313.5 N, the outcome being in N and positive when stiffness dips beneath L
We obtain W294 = -0.8 N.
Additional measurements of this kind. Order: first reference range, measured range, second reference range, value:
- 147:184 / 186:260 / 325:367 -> 5.9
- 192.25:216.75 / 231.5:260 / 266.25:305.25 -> -2.5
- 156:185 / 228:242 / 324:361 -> -0.4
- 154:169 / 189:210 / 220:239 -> 5.5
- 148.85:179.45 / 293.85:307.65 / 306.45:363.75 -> 0.2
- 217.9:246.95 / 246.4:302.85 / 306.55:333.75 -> 1.3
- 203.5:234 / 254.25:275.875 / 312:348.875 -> 0.6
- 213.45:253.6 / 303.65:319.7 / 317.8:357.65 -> 0.5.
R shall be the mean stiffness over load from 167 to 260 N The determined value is 5.29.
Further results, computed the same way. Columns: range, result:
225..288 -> 5.9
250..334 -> 6.06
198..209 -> 5.04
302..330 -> 6.2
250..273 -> 5.91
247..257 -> 5.9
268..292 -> 5.81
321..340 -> 6.43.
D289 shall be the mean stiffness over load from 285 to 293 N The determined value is 6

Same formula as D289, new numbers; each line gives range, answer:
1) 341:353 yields 6.51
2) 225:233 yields 6.03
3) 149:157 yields 5.7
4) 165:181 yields 5.5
